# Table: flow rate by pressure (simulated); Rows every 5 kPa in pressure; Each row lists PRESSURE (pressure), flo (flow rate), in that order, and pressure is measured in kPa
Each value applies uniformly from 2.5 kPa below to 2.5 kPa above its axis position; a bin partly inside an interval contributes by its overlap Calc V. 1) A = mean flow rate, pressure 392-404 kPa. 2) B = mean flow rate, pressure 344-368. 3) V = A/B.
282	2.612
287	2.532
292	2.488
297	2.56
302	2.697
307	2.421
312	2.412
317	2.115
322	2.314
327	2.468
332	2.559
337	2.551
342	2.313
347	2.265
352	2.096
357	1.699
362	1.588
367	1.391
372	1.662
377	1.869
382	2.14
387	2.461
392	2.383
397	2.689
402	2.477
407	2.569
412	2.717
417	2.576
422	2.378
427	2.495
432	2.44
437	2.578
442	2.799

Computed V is 1.38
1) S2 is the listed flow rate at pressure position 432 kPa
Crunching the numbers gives 2.44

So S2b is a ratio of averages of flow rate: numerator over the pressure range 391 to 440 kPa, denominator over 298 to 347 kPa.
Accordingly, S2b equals 1.05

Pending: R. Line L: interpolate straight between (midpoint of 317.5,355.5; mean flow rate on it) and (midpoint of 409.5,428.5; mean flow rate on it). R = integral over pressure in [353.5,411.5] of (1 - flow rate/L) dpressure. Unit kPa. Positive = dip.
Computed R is 8.3 kPa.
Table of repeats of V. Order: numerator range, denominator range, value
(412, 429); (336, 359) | 1.16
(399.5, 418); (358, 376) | 1.63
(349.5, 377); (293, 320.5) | 0.70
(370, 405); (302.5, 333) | 0.94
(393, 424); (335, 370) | 1.30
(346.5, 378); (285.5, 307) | 0.69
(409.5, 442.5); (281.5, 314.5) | 1.01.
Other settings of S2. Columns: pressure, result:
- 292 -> 2.488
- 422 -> 2.378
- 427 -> 2.495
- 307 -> 2.421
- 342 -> 2.313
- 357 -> 1.699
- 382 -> 2.14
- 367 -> 1.391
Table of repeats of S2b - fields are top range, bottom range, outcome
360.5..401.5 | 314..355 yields 0.88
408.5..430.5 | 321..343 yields 1.03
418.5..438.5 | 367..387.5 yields 1.29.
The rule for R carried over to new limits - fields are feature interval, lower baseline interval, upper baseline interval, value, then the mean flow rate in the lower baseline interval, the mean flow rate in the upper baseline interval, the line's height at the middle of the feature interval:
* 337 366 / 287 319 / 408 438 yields 5.58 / 2.46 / 2.53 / 2.49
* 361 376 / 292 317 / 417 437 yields 5.45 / 2.48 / 2.47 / 2.48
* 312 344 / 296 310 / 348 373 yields -3.06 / 2.55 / 1.72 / 2.19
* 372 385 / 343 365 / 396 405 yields 1.77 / 1.93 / 2.56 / 2.26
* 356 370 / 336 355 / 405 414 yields 4.86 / 2.27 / 2.64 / 2.37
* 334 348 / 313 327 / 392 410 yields -0.26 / 2.28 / 2.56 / 2.35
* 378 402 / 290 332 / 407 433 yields 1.11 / 2.44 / 2.53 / 2.51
